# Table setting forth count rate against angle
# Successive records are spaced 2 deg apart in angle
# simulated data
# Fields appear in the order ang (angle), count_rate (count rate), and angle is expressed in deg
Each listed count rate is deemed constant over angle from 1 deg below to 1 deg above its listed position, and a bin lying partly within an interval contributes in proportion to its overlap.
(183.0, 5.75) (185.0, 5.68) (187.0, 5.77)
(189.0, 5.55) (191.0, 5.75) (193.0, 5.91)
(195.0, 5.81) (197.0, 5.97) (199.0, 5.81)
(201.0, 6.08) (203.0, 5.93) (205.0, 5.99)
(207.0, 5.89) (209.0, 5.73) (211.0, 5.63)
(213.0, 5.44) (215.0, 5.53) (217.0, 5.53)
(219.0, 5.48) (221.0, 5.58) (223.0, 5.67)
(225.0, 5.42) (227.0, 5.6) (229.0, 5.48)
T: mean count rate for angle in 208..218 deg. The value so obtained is 5.57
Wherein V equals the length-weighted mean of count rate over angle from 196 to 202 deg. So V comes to 5.95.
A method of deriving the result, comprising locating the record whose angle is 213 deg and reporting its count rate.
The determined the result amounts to 5.44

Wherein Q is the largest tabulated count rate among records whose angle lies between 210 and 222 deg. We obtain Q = 5.63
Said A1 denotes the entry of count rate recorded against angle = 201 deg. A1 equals 6.08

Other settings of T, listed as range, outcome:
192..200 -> 5.87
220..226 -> 5.56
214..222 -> 5.53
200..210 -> 5.92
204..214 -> 5.74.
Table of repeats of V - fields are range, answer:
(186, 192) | 5.69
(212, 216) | 5.49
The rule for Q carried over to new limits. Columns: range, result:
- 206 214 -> 5.89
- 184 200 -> 5.97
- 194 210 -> 6.08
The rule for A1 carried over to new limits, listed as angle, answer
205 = 5.99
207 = 5.89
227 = 5.6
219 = 5.48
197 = 5.97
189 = 5.55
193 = 5.91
